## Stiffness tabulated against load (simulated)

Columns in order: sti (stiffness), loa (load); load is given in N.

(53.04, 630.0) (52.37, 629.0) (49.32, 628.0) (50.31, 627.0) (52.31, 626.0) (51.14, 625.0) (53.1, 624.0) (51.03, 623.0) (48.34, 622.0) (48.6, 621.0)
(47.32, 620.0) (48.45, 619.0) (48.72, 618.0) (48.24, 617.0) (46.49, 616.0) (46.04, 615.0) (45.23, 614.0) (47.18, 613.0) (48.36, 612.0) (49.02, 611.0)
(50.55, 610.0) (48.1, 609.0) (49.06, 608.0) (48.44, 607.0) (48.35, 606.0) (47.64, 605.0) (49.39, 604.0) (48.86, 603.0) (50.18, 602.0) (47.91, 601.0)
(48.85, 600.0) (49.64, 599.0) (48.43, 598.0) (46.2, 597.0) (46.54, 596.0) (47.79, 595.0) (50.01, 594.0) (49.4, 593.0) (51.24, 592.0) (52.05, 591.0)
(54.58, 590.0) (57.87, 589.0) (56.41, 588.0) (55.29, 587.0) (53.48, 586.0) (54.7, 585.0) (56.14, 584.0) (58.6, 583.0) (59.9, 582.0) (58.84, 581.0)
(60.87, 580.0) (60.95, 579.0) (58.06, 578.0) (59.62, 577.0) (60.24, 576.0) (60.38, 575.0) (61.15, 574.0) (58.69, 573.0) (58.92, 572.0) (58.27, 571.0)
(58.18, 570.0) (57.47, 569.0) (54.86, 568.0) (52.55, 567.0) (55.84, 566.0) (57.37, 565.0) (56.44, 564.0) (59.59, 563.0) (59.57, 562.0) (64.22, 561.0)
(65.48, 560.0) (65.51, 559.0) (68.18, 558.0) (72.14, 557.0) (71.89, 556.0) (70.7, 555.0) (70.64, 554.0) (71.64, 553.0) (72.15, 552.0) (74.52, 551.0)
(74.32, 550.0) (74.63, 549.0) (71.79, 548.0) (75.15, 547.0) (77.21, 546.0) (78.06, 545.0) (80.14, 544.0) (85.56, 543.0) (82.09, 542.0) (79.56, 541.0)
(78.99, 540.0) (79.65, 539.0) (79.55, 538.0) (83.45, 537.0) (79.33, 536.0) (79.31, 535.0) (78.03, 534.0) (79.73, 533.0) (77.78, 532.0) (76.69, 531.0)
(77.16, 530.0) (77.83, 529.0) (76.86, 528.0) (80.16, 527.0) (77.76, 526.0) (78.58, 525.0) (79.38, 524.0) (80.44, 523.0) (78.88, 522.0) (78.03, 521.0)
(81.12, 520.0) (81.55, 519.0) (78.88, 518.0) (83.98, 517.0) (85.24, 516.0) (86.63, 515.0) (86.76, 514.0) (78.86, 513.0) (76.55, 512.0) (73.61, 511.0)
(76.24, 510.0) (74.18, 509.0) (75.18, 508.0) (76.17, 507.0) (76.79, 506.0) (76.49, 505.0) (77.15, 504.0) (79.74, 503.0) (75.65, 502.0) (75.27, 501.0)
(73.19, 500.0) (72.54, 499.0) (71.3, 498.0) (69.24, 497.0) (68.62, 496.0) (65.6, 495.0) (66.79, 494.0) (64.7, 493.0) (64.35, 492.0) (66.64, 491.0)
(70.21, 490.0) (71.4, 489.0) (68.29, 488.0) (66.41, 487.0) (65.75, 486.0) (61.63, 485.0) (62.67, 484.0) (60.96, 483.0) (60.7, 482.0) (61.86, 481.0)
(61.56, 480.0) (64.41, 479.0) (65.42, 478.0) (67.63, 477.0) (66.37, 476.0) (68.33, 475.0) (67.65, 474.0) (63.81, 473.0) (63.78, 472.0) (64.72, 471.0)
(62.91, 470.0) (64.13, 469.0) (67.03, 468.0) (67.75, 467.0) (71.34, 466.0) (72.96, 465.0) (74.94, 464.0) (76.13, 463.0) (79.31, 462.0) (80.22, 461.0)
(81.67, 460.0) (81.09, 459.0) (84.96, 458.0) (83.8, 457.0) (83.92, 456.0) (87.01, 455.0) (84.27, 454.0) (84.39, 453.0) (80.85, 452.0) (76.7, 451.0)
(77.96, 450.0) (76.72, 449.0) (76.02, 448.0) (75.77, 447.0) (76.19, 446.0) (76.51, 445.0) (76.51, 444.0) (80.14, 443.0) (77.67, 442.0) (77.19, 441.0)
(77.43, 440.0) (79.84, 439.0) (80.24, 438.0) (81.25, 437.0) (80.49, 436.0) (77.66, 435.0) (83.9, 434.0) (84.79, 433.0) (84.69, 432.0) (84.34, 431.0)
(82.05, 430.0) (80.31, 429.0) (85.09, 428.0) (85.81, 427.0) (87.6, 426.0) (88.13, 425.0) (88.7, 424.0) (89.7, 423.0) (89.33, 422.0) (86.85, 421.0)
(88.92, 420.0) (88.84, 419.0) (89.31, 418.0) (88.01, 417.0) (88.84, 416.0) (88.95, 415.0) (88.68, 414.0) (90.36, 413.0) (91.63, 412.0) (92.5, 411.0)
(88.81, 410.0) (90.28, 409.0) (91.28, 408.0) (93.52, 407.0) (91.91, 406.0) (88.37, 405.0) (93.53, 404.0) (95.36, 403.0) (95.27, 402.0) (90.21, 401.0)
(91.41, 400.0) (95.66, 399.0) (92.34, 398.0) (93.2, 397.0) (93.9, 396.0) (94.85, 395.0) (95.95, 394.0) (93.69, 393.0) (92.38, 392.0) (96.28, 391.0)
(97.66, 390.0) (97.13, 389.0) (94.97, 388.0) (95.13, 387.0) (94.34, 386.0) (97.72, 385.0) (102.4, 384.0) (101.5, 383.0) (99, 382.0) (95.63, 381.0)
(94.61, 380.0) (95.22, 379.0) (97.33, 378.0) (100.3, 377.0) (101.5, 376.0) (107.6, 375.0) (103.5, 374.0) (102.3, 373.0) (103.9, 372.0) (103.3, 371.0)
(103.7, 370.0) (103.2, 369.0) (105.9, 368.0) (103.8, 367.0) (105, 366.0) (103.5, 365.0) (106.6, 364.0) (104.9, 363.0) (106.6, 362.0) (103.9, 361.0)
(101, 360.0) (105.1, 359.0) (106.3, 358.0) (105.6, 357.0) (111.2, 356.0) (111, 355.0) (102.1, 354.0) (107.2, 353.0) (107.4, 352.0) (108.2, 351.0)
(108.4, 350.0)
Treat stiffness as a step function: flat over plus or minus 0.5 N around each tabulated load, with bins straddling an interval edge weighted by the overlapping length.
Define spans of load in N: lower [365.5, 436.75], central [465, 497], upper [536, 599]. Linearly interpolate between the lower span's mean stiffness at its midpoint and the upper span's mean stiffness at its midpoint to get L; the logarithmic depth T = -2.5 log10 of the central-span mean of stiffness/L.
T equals 0.20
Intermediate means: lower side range 93.2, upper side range 63.5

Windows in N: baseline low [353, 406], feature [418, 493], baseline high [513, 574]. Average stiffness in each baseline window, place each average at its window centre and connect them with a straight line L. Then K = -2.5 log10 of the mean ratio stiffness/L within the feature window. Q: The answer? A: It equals 0.16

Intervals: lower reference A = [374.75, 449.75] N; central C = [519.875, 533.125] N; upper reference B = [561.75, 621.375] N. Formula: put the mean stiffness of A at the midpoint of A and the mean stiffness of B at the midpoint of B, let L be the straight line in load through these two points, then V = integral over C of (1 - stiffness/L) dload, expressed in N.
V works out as -2.5 N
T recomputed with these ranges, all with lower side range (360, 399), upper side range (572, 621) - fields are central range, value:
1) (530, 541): -0.21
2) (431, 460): 0.06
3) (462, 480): 0.17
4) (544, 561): -0.17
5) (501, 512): -0.06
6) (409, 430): 0.03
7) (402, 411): 0.02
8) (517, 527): -0.17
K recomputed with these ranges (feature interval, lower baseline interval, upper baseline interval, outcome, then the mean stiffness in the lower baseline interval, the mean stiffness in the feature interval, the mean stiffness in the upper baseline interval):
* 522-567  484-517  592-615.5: -0.178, 73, 73.8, 48.4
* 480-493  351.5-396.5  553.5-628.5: 0.184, 101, 64.9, 54.4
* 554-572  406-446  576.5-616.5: -0.063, 85.3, 61.8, 51.7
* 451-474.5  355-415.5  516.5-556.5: 0.167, 98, 75.2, 77.8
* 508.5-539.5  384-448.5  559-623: -0.192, 88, 79.4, 53.3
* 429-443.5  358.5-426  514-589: 0.103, 96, 80.8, 70.1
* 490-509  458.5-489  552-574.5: -0.087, 68.1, 72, 62.5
